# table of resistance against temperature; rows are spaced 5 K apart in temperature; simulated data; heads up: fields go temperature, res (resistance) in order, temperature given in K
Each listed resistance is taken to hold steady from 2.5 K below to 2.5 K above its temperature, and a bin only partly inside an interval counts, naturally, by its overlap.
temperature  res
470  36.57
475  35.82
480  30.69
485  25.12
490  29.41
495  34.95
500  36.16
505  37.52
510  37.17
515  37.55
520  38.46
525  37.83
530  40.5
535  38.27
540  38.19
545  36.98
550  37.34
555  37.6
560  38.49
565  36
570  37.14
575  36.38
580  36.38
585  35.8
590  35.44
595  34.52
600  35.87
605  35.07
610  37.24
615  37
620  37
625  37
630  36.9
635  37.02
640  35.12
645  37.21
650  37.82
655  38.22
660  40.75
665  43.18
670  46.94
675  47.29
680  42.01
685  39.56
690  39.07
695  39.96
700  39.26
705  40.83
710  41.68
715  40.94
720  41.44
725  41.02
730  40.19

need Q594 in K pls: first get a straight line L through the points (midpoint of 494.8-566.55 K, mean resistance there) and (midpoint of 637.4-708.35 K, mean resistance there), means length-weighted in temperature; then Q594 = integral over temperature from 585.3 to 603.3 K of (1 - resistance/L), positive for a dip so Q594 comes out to 1.7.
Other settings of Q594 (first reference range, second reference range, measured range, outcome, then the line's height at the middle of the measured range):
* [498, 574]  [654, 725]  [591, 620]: 2.5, 39.4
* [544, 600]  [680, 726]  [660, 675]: -2.0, 39.4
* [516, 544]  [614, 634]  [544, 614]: 2.3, 37.7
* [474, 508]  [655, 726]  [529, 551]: -2.1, 34.9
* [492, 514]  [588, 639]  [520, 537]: -1.2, 36.3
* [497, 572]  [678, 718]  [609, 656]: 2.7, 39.3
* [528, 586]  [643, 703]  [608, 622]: 0.8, 39.2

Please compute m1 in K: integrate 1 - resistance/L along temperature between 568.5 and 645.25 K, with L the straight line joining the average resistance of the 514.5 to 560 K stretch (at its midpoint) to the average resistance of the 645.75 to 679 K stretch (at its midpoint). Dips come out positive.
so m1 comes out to 7.7 K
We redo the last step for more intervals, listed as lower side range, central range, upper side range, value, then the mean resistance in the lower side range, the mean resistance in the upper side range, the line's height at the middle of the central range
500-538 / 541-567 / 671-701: 1.0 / 38.1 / 41.6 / 38.8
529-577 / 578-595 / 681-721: 1.1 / 37.6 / 40.4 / 38.2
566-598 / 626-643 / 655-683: 1.7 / 35.9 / 43.4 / 40.5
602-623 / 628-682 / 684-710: -2.7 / 36.6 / 39.9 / 38.3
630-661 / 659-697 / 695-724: -3.2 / 37.5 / 40.8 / 39.1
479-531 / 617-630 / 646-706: 0.8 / 35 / 41.2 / 39.3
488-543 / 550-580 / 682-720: 0.6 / 37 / 40.3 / 37.9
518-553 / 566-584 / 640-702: 1.1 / 38.2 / 40.7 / 38.9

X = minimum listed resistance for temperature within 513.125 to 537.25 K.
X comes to 37.55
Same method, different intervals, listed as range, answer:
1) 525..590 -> 35.44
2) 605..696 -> 35.07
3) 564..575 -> 36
